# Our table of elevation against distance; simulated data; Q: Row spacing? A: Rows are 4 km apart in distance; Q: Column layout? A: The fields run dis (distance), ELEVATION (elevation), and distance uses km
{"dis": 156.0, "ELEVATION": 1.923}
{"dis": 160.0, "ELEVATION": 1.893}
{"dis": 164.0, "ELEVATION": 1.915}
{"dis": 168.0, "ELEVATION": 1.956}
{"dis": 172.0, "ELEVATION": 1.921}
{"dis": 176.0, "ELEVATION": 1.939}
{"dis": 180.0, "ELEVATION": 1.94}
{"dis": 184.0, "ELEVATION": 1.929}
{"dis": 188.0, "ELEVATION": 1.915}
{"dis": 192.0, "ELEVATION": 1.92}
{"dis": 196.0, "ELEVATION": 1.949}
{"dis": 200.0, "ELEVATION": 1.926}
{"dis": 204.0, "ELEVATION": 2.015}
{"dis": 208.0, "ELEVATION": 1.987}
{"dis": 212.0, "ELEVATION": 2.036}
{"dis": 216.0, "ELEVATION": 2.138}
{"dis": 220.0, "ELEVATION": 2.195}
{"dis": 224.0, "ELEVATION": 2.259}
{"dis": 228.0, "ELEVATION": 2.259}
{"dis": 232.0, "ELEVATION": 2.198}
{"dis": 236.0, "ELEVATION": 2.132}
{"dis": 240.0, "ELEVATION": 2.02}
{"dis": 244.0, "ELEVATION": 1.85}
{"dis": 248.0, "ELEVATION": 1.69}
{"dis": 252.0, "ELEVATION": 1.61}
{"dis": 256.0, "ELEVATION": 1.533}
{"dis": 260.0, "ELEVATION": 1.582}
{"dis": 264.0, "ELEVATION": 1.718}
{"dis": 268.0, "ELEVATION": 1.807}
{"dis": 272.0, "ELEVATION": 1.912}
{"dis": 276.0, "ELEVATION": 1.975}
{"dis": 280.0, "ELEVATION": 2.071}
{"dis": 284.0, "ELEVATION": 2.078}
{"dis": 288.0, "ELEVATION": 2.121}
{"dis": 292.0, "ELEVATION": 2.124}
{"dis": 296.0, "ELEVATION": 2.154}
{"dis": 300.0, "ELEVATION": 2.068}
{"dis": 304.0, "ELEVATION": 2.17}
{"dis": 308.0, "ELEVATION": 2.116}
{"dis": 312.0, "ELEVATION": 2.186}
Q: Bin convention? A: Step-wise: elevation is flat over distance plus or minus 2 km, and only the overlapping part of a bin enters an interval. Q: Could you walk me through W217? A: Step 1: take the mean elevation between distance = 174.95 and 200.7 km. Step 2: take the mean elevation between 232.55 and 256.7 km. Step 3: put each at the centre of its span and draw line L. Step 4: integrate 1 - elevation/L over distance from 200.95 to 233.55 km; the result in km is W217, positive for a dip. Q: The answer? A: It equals -4.2 km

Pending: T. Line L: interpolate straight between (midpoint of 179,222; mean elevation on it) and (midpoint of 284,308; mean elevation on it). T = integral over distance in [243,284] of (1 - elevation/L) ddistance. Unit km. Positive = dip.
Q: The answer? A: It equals 5.8 km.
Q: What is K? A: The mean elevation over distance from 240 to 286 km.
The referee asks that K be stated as 1.81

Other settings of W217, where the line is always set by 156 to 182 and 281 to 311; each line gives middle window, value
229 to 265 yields 3.8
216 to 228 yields -1.3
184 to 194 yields 0.2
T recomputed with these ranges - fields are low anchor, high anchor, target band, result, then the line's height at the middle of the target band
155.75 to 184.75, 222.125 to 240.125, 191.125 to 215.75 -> 1.0 km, 2.07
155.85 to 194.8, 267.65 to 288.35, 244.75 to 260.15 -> 2.8 km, 1.98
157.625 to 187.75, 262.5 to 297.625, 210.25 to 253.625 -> -1.6 km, 1.97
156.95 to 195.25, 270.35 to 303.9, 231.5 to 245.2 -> -0.3 km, 2.01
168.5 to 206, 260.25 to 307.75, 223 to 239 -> -1.8 km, 1.97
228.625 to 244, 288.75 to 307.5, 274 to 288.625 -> 0.4 km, 2.12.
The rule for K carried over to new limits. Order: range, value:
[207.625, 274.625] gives 1.94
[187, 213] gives 1.96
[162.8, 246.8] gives 2.02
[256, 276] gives 1.75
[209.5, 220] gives 2.1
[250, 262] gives 1.57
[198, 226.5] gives 2.08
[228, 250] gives 2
